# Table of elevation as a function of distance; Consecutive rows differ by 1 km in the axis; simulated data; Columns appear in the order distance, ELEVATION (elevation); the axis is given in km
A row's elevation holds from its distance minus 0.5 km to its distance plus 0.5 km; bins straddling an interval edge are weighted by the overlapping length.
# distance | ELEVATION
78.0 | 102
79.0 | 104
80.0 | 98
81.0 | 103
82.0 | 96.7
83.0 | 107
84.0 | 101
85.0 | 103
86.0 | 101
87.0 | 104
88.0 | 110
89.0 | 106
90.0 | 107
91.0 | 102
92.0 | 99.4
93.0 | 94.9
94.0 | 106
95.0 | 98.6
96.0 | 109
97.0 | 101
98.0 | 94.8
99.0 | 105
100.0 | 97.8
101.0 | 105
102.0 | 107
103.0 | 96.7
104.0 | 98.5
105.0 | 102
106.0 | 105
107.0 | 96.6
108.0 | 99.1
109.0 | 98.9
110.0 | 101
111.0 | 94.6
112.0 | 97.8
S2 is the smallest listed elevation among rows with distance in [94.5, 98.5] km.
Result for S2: 94.8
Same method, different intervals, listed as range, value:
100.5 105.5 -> 96.7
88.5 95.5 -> 94.9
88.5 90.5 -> 106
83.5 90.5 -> 101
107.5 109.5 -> 98.9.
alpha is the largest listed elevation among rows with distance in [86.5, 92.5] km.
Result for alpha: 110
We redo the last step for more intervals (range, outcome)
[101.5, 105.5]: 107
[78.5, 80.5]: 104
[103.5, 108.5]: 105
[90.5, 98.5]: 109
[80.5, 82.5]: 103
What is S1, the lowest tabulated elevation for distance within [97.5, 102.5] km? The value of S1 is 94.8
